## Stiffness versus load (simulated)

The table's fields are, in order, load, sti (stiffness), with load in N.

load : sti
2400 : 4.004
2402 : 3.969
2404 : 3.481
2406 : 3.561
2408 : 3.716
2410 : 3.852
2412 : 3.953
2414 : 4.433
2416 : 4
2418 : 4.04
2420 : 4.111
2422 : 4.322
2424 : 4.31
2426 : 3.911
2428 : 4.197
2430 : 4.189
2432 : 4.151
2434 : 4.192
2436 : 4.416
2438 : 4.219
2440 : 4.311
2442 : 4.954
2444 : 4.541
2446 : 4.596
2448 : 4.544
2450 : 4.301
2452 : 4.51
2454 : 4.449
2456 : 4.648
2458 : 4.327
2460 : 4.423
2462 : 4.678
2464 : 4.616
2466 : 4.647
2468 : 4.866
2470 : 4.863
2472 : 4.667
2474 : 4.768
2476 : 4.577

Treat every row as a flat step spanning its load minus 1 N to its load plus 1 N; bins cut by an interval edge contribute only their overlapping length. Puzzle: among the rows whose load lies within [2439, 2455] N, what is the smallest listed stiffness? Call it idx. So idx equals 4.301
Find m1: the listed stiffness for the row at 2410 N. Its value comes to 3.852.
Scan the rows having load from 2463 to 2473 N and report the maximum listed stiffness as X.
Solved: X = 4.866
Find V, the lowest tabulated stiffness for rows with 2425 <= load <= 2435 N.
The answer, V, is 3.911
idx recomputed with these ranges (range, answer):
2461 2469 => 4.616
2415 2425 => 4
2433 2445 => 4.192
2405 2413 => 3.561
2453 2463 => 4.327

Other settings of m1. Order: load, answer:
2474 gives 4.768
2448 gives 4.544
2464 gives 4.616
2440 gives 4.311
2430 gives 4.189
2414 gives 4.433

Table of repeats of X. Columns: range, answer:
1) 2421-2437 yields 4.416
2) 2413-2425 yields 4.433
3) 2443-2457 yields 4.648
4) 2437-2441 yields 4.311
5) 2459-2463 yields 4.678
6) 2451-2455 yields 4.51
